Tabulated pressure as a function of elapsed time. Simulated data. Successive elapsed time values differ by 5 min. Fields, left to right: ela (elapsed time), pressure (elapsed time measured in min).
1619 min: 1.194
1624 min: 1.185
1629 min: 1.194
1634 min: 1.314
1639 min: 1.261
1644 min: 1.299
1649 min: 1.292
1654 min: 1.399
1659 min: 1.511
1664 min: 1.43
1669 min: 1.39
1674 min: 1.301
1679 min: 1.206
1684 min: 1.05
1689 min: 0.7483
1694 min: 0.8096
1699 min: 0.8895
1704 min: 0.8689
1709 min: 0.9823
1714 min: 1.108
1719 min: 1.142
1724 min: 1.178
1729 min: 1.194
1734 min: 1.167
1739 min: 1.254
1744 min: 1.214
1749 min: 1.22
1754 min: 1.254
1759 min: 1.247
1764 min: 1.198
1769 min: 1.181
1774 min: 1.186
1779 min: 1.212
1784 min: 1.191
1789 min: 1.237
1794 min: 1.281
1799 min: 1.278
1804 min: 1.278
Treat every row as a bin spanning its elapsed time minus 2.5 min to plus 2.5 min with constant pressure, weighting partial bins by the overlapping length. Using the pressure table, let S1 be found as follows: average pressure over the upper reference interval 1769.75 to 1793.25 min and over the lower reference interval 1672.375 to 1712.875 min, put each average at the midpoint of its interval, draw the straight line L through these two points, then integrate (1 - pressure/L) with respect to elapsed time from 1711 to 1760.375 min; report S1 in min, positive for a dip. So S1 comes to -4.7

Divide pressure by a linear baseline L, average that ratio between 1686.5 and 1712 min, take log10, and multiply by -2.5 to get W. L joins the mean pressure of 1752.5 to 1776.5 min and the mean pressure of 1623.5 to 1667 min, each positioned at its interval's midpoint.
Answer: 0.42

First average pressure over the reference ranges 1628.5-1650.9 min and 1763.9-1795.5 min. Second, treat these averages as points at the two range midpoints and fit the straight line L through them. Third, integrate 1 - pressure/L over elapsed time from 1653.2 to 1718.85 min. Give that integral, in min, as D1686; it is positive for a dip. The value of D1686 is 7.0 min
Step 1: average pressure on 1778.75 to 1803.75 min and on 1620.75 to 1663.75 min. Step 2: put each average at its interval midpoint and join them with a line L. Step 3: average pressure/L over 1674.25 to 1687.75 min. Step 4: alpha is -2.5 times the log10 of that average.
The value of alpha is 0.16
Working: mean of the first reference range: 1.31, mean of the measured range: 1.12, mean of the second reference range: 1.25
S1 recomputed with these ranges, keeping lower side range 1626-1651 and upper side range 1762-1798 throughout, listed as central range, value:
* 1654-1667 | -2.0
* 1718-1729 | 0.6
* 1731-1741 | 0.2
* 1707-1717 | 1.5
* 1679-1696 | 4.5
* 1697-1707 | 2.9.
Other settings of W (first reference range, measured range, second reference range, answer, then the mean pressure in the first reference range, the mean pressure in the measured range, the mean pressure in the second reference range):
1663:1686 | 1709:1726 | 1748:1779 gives 0.11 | 1.27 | 1.12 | 1.21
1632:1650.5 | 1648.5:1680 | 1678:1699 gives -0.23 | 1.29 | 1.37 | 0.928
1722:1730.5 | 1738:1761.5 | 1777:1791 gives -0.04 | 1.19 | 1.24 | 1.21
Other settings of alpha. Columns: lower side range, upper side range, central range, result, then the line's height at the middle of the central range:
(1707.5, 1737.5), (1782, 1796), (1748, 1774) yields -0.020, 1.19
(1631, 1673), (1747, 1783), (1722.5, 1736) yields 0.070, 1.26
